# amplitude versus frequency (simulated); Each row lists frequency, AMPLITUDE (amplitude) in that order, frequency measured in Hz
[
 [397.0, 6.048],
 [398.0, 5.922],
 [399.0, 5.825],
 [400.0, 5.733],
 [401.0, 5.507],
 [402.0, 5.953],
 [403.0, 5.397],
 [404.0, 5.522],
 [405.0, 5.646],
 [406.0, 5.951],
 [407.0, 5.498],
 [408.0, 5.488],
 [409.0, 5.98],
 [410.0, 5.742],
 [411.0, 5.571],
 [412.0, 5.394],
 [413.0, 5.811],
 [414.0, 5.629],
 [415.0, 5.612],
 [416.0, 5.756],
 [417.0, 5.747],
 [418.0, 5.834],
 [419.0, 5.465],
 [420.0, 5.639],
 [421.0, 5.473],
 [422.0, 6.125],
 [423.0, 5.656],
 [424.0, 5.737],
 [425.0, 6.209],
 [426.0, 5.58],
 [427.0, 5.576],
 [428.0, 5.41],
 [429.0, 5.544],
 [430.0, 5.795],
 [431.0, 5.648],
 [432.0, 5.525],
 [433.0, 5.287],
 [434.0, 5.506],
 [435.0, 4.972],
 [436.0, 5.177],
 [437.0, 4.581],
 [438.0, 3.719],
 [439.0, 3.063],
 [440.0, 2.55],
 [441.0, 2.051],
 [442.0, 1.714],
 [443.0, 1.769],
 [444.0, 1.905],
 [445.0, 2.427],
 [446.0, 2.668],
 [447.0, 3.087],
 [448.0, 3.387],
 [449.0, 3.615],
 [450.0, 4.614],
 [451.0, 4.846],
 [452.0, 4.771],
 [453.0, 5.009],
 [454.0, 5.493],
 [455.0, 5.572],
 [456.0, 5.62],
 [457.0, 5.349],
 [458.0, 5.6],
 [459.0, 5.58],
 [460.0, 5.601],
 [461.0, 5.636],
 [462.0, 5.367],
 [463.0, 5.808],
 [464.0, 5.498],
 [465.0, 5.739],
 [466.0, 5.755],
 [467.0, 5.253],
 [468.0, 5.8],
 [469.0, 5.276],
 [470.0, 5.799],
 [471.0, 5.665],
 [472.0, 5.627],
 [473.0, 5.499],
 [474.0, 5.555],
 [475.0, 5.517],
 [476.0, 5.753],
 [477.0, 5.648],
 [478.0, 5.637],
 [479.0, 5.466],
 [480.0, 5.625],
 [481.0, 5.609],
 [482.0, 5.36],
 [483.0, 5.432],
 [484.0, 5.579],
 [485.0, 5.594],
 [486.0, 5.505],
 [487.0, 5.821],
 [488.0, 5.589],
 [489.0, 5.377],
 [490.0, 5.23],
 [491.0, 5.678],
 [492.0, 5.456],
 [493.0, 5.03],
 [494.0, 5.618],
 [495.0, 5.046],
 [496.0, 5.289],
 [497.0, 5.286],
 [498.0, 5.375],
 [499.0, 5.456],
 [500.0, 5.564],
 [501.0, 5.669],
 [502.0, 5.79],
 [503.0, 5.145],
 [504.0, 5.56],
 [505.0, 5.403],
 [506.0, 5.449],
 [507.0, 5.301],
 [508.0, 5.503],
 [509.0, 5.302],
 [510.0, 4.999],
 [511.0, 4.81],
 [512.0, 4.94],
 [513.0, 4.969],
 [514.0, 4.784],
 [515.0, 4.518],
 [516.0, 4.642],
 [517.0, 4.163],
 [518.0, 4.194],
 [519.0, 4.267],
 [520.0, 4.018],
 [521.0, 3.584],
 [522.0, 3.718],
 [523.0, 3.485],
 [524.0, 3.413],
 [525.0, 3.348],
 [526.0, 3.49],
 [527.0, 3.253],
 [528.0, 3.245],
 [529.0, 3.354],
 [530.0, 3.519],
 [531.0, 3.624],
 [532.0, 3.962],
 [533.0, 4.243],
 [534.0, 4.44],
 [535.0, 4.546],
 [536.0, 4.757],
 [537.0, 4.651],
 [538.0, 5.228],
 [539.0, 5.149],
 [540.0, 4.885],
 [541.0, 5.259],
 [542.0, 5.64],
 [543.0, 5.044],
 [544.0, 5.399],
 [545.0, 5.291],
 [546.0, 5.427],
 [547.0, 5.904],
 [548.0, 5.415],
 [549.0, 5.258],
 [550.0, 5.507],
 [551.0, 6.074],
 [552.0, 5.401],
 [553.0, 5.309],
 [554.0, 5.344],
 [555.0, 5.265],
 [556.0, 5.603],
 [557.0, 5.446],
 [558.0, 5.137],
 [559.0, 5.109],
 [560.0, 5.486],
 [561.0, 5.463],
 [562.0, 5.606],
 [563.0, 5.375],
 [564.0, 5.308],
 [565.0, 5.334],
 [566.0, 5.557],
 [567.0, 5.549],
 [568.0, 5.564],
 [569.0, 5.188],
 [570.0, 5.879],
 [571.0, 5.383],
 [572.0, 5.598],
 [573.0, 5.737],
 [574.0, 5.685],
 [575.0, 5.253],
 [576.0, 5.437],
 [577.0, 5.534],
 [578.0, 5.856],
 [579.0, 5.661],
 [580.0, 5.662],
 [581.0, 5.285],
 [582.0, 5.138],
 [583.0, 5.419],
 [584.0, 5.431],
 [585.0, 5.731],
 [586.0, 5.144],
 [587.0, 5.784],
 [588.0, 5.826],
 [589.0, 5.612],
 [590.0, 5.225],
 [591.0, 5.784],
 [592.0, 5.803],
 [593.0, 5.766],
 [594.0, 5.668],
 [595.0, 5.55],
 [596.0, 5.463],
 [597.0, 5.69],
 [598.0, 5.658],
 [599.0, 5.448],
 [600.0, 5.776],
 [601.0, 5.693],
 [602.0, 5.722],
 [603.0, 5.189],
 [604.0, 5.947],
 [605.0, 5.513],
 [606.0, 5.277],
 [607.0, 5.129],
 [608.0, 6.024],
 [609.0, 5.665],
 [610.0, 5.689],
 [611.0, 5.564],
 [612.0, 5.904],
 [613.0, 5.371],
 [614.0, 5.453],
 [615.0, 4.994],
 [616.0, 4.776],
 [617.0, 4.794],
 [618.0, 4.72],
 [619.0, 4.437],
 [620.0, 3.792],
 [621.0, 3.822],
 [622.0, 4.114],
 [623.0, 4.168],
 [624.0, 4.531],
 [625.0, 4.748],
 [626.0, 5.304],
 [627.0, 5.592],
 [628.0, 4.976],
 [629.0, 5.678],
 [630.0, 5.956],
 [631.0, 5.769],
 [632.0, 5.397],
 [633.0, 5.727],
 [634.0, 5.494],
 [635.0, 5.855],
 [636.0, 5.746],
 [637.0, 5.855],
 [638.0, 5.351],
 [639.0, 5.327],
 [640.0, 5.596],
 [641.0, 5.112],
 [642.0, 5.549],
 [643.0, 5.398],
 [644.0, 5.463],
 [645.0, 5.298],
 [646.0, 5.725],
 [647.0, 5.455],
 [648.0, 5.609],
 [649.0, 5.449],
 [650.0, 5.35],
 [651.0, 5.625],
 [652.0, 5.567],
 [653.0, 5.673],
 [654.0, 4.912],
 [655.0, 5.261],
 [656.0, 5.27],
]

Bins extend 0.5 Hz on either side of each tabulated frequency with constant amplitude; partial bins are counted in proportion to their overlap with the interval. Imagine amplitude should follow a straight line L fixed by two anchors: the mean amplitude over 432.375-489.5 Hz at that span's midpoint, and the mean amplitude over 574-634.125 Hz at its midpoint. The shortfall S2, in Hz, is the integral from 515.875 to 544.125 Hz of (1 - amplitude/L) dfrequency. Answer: 5.0 Hz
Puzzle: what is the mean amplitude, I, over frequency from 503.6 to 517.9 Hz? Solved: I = 5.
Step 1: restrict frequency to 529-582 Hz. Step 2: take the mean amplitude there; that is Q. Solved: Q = 5.24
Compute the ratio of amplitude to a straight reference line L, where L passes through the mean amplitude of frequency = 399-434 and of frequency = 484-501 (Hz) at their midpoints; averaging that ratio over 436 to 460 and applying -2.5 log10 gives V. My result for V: 0.38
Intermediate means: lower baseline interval 5.66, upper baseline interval 5.44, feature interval 3.93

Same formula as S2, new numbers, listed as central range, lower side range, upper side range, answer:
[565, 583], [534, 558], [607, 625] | -1.34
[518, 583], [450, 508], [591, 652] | 5.50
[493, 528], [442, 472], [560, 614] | 2.33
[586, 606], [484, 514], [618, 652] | -1.27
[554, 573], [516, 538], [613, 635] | -4.92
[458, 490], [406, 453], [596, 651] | -4.36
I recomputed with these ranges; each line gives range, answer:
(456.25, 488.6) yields 5.58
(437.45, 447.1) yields 2.48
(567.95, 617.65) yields 5.52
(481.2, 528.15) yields 4.92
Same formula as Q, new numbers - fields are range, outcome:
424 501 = 5.03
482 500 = 5.43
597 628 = 5.17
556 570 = 5.42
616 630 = 4.72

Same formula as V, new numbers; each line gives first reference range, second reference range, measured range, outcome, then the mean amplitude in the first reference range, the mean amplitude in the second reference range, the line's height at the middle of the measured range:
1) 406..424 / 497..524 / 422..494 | 0.06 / 5.68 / 4.85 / 5.31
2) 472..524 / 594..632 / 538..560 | -0.04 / 5.16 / 5.25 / 5.2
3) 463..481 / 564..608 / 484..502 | 0.03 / 5.6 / 5.55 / 5.59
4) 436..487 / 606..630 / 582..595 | -0.12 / 4.81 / 5.04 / 4.99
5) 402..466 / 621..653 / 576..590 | -0.05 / 4.99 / 5.36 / 5.26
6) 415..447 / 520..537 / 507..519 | -0.22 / 4.64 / 3.78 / 3.92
